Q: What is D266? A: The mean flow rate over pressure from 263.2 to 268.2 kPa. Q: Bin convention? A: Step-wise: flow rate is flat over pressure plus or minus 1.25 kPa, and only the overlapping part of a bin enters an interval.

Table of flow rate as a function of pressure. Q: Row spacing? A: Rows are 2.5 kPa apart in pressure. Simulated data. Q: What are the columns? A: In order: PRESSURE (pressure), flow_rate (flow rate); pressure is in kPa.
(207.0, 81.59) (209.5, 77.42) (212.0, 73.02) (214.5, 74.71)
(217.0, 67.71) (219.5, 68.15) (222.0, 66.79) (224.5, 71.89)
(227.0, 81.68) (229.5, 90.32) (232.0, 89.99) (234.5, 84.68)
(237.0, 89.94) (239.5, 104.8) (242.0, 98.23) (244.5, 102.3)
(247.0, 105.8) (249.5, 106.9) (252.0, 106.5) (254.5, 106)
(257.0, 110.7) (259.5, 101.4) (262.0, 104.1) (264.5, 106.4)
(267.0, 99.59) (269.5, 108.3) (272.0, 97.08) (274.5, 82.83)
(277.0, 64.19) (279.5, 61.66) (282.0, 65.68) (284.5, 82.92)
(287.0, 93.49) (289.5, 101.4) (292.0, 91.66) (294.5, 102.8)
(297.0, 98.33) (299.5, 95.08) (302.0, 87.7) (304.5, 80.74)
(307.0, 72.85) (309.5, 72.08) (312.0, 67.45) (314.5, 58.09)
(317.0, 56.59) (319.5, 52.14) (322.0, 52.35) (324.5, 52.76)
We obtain 103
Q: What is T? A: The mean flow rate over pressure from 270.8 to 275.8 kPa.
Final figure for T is 89.6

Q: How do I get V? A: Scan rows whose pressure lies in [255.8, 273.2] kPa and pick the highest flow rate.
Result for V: 110.7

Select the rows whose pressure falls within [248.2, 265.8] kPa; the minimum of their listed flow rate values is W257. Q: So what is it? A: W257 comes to 101.4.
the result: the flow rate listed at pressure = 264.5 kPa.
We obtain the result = 106.4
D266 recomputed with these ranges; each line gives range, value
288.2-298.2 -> 98.5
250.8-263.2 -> 106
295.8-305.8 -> 90.3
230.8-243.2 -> 93.5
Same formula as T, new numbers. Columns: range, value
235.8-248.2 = 100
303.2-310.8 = 75.3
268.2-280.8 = 82.8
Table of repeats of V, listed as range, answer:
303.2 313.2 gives 80.74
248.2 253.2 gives 106.9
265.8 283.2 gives 108.3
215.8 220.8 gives 68.15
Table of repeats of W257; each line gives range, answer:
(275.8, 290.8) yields 61.66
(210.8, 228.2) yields 66.79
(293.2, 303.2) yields 87.7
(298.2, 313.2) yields 67.45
